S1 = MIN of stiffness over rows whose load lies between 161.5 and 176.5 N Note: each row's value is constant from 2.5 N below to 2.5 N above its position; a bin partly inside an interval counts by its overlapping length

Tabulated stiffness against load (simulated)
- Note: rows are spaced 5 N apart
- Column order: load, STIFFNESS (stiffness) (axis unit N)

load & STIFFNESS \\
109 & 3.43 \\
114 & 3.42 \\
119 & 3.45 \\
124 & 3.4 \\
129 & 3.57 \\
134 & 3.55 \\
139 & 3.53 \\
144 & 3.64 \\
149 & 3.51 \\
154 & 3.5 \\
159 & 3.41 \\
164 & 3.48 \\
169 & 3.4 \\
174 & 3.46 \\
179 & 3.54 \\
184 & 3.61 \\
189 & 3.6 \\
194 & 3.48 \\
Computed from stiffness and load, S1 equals 3.4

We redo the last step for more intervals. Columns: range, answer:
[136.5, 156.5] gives 3.5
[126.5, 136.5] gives 3.55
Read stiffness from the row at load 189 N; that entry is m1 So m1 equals 3.6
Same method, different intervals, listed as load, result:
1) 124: 3.4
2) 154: 3.5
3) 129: 3.57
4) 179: 3.54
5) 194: 3.48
